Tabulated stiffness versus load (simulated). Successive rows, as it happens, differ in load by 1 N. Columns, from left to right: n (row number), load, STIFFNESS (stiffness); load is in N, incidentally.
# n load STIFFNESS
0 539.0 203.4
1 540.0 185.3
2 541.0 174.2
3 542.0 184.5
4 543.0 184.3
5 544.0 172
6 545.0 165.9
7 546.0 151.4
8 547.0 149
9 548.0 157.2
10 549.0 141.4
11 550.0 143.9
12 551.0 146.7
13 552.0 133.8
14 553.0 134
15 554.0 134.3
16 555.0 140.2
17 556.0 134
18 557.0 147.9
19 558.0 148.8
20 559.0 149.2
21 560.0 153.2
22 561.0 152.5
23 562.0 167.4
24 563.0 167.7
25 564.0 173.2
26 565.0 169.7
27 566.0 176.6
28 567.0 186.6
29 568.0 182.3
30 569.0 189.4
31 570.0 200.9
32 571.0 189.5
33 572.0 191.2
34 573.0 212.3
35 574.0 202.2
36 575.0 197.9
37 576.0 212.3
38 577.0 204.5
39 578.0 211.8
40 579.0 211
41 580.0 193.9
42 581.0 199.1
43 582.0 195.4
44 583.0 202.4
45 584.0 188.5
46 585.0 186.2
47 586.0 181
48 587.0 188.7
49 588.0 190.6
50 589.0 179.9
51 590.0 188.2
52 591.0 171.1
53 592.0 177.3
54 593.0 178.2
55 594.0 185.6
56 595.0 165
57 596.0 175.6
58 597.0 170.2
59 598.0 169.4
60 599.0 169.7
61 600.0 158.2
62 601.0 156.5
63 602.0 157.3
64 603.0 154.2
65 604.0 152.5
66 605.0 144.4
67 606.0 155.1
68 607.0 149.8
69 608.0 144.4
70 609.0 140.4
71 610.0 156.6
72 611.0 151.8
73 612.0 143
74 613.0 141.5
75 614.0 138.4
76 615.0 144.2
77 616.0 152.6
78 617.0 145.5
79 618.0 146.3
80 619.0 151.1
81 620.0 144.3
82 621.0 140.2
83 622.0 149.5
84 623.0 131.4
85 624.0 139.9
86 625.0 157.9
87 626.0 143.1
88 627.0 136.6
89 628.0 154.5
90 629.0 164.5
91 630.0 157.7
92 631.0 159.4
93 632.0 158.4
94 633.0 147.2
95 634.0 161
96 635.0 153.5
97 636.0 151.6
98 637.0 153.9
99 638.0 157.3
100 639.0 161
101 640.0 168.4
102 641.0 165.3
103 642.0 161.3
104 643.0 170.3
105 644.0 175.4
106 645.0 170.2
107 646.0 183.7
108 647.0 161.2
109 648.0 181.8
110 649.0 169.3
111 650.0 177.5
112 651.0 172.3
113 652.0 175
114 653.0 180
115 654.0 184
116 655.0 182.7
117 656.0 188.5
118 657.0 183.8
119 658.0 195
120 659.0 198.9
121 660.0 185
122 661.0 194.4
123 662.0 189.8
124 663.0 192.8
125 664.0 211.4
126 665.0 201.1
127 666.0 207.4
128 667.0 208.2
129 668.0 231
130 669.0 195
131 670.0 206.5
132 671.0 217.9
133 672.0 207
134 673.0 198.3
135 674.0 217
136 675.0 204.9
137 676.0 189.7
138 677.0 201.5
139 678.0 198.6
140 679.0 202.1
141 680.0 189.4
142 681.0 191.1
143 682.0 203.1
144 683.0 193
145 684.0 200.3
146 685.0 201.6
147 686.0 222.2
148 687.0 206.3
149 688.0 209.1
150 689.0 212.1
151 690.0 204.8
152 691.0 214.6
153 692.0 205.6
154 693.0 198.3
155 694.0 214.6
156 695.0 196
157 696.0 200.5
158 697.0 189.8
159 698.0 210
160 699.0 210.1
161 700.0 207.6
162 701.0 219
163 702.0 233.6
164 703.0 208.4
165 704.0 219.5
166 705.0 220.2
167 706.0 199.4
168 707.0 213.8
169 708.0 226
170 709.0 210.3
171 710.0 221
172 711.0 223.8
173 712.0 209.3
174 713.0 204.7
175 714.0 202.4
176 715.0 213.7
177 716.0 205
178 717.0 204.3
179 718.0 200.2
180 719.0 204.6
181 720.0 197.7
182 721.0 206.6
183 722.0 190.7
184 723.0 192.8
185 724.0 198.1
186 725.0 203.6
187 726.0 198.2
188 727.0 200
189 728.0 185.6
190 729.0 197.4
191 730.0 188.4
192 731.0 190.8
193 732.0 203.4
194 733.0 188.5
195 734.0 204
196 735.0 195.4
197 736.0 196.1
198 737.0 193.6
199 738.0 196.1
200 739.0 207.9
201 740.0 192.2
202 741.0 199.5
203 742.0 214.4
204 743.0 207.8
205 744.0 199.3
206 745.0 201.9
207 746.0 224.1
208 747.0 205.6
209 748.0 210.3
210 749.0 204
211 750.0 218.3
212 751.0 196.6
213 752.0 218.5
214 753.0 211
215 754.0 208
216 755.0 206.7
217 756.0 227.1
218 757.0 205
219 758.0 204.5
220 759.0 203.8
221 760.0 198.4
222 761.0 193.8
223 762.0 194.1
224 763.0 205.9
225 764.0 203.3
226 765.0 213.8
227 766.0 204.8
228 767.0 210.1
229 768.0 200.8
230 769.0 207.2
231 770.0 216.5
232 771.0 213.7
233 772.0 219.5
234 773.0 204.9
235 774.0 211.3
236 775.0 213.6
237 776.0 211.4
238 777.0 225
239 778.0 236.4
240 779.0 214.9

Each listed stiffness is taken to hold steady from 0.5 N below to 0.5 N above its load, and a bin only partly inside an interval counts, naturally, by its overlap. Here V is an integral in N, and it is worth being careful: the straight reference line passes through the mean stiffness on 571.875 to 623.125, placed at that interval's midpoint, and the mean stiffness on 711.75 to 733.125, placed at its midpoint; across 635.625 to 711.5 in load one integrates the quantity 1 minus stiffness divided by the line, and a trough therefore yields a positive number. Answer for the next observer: -3.2 N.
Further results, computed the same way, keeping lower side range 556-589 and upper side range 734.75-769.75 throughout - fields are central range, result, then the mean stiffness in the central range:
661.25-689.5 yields -1.1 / 204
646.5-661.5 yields 0.9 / 182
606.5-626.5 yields 4.6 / 146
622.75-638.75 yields 3.3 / 152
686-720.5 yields -1.7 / 209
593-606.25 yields 1.7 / 163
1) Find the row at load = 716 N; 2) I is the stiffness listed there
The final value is 205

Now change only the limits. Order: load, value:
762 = 194.1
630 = 157.7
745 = 201.9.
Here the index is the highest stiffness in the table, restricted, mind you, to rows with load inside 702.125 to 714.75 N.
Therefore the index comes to 226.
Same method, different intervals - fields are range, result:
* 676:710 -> 233.6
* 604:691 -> 231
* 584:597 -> 190.6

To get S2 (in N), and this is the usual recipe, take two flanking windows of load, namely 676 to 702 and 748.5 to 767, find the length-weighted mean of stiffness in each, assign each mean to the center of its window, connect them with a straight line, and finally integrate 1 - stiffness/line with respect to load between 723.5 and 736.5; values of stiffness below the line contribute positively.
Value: 0.6 N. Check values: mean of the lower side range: 204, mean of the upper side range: 207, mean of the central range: 196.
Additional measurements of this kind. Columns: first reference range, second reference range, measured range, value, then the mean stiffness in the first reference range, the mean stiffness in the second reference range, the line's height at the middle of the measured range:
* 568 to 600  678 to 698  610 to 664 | 9.0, 189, 203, 196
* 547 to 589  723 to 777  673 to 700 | -1.3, 175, 204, 194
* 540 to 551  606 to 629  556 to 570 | -0.7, 163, 146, 159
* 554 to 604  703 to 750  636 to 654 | 1.9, 178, 204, 190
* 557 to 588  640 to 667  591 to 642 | 8.2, 186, 183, 184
